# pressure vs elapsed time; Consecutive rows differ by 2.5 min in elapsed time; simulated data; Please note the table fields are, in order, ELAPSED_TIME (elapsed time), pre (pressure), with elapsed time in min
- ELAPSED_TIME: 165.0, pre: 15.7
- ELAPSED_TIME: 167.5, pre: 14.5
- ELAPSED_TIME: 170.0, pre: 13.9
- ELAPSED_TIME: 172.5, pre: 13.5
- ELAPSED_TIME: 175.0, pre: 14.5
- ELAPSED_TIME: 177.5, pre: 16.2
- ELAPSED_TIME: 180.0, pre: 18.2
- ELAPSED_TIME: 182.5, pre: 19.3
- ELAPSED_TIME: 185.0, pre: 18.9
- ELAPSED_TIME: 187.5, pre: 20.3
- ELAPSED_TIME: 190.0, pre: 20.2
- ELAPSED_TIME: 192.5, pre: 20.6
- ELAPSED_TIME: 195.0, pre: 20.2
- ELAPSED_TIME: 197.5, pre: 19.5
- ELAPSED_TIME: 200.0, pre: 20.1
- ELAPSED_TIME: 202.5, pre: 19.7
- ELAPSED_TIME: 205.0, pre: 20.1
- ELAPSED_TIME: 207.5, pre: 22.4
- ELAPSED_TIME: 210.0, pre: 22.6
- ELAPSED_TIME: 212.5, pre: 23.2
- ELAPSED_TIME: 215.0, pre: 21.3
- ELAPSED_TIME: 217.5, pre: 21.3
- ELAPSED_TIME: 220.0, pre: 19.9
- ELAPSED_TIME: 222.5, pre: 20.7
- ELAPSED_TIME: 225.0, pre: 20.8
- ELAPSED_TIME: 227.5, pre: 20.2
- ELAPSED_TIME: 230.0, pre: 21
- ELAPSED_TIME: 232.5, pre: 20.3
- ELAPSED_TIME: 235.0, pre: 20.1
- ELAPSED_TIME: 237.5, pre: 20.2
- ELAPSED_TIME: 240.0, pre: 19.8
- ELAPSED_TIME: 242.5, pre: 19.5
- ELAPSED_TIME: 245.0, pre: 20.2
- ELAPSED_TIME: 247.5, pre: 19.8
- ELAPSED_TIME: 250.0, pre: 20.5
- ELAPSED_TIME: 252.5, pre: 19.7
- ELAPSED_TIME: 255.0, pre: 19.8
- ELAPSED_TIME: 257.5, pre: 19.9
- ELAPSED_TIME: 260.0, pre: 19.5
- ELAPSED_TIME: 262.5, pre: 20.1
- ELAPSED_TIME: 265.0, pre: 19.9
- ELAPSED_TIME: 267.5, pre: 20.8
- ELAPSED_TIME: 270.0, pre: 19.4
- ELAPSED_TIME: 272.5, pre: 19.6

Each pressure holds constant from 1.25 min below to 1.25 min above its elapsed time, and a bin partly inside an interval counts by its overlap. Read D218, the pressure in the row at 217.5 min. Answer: 21.3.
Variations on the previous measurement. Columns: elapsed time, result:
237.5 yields 20.2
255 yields 19.8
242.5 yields 19.5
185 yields 18.9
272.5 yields 19.6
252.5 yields 19.7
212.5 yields 23.2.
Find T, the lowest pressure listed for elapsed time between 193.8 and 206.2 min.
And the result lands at 19.5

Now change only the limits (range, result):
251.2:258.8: 19.7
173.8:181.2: 14.5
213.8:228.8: 19.9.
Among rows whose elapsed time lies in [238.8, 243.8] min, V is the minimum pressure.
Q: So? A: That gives 19.5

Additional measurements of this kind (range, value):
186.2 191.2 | 20.2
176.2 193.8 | 16.2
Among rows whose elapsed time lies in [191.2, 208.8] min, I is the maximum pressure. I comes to 22.4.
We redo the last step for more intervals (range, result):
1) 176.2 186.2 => 19.3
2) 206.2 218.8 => 23.2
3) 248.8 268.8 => 20.8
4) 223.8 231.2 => 21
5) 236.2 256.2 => 20.5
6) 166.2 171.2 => 14.5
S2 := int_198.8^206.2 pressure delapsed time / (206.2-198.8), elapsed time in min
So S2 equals 20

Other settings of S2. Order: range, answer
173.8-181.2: 16.3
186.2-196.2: 20.3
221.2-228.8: 20.6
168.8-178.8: 14.5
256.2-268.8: 20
